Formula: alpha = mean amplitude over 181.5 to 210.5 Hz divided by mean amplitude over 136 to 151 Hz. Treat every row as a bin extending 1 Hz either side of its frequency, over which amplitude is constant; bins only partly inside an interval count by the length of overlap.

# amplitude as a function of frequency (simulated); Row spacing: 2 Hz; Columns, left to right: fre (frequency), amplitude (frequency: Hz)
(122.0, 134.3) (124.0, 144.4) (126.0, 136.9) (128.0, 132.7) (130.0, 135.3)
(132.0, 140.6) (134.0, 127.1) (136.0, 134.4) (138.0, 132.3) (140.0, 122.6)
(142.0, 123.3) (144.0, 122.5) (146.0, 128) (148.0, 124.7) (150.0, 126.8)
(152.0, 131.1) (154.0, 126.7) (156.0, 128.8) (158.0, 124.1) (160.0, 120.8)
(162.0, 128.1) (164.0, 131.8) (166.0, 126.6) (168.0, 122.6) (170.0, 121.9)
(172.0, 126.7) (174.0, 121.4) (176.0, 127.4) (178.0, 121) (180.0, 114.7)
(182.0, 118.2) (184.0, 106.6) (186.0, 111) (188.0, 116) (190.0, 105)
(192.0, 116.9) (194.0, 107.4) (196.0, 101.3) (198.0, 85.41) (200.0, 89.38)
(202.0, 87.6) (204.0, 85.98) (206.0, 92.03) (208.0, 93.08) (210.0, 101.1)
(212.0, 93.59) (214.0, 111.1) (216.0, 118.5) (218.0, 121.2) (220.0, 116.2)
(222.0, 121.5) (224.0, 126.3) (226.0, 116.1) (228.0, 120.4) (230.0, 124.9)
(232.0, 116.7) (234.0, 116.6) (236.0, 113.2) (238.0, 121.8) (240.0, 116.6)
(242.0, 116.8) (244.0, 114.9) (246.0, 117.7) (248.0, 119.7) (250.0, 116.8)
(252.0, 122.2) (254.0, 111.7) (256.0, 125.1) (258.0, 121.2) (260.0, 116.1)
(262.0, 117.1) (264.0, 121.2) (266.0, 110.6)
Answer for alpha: 0.8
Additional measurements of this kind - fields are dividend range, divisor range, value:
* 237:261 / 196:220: 1.20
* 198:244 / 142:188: 0.89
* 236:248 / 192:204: 1.23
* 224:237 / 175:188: 1.02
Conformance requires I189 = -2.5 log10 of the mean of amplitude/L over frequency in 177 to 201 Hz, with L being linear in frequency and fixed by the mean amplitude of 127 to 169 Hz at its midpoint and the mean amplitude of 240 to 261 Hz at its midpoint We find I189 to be 0.15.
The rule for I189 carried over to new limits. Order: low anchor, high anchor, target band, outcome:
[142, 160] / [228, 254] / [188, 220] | 0.192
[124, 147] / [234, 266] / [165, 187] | 0.058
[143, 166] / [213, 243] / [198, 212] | 0.307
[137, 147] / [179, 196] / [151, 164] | -0.054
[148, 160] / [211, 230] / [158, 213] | 0.110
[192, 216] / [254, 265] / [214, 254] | -0.091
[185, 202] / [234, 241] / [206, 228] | -0.006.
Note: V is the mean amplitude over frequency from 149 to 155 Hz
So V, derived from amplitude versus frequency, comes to 128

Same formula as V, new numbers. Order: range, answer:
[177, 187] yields 114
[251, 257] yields 120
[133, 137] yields 131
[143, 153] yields 127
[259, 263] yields 117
